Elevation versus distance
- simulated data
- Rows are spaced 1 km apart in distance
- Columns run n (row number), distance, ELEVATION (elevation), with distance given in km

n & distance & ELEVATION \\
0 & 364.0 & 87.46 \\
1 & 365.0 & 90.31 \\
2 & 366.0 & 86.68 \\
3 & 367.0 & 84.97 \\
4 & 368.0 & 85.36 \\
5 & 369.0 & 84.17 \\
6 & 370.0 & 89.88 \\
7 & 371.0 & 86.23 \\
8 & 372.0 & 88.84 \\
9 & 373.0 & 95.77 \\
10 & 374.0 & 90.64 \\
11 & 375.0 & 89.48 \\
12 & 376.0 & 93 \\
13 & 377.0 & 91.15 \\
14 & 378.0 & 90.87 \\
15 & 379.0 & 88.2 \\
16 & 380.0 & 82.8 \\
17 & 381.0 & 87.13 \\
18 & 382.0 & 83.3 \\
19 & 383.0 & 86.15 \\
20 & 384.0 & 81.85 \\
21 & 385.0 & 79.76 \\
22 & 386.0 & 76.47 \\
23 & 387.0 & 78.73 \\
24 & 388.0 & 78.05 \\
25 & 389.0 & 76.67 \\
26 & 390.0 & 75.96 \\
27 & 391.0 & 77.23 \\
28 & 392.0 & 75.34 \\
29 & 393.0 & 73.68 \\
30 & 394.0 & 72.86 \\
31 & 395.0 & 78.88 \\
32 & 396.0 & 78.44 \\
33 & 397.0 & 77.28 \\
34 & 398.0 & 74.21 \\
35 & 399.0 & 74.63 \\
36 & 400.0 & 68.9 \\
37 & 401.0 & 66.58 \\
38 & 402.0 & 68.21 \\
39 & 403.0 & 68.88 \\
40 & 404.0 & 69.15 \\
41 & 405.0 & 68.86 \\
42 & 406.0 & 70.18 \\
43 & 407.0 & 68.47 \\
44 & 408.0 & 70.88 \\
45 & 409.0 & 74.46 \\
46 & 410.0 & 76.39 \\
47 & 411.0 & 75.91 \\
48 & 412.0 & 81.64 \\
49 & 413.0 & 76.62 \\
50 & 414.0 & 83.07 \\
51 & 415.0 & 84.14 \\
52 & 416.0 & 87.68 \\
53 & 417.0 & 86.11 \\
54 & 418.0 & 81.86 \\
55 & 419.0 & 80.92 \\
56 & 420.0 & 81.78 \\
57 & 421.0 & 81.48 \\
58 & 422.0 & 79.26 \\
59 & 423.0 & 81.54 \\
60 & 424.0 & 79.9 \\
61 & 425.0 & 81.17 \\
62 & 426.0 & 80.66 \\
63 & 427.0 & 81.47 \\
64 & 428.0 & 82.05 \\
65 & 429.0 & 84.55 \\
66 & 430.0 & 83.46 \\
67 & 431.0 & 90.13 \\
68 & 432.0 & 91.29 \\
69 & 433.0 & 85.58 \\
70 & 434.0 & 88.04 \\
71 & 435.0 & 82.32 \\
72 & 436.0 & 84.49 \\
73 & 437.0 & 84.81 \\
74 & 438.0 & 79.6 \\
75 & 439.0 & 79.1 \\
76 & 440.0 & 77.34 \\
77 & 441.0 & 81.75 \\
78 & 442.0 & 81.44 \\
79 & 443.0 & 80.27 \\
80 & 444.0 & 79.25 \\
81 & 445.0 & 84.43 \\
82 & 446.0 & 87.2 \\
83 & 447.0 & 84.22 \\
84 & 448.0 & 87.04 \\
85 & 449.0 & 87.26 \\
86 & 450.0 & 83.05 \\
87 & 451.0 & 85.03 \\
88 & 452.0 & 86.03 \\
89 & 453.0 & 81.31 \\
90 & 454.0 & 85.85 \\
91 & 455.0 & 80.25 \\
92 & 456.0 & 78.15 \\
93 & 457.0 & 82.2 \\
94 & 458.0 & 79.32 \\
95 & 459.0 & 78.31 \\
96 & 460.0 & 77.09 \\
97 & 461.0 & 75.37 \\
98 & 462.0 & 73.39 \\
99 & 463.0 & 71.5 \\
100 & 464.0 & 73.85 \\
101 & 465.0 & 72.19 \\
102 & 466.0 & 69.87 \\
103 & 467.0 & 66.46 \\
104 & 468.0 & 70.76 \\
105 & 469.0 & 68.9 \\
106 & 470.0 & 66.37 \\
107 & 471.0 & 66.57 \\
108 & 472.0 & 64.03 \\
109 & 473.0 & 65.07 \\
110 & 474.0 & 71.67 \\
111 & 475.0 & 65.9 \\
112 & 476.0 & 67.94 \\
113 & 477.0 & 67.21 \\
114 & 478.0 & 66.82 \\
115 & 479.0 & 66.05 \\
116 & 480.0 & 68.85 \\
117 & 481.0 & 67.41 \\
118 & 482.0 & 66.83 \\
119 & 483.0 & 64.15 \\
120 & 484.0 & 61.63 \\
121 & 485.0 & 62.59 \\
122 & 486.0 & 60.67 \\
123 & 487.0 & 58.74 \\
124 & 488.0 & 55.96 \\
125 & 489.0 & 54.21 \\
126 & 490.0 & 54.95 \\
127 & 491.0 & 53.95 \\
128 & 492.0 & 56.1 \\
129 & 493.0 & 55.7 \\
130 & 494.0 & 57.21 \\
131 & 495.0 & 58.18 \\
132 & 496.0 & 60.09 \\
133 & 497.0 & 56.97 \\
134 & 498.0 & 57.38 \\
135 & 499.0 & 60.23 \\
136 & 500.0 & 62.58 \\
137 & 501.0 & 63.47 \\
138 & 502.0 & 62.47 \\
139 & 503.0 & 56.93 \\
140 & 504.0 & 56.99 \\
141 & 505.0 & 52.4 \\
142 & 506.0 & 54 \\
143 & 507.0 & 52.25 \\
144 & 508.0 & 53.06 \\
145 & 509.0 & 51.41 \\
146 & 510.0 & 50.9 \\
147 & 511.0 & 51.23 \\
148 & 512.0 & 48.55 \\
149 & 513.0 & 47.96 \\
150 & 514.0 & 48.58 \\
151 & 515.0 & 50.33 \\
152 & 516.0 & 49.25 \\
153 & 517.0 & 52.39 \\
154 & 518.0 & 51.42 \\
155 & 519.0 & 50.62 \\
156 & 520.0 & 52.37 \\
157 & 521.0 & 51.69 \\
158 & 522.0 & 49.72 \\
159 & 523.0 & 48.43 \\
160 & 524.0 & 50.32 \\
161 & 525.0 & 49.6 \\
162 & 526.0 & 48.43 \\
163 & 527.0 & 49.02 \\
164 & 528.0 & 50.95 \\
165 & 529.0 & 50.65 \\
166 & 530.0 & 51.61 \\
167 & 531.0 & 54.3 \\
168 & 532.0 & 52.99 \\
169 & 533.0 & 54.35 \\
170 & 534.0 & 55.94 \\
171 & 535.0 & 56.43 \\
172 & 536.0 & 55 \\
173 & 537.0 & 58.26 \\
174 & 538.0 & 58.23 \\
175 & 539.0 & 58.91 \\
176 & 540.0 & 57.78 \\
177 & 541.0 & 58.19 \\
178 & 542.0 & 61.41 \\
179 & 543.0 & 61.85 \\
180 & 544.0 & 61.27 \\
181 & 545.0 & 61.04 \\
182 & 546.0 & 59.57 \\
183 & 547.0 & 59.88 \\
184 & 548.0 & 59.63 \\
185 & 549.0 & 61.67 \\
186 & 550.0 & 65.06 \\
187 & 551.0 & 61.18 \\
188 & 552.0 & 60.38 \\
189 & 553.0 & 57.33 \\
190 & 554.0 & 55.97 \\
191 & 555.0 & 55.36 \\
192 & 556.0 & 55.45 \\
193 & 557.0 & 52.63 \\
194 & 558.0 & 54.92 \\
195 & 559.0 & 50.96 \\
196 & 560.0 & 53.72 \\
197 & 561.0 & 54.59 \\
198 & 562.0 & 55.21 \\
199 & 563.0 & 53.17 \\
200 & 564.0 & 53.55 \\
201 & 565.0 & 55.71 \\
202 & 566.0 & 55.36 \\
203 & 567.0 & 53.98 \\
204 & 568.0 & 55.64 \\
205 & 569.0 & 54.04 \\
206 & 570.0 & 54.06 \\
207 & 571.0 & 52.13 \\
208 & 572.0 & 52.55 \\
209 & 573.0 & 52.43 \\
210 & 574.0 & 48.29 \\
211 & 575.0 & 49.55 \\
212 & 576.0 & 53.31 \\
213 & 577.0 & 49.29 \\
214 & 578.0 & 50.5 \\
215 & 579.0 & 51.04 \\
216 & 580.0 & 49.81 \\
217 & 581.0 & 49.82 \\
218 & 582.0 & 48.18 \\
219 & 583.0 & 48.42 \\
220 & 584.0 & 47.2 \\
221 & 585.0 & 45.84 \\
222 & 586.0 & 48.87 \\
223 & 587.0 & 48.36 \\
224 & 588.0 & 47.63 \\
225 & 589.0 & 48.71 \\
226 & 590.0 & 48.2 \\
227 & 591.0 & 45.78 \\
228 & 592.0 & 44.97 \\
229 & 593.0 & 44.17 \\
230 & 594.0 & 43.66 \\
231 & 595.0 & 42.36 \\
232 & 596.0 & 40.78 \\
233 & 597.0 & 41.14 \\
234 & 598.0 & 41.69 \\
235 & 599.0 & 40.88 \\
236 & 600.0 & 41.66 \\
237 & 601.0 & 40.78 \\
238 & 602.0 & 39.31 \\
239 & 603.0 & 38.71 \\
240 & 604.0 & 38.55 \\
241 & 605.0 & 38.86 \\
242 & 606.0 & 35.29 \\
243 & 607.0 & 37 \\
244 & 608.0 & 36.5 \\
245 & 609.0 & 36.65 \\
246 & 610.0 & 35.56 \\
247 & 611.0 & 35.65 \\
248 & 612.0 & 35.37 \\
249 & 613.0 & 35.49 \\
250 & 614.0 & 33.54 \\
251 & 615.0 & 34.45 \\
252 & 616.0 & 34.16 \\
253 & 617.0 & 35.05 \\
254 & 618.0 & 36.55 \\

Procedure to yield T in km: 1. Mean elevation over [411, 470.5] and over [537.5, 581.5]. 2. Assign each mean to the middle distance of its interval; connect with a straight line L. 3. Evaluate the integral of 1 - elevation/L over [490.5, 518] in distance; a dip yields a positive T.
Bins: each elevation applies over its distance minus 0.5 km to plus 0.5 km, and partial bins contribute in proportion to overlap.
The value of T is 5.1 km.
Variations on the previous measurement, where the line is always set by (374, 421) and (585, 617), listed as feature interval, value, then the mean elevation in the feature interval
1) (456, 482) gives -2.1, 70.6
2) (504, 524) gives 2.0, 51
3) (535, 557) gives -3.6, 59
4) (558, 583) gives -3.3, 52.3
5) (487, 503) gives 0.6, 58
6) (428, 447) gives -3.3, 83.6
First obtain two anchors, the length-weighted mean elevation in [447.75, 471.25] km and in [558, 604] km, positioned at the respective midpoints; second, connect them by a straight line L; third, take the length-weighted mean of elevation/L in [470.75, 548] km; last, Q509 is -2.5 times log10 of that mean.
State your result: 0.14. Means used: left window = 76.9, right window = 48.5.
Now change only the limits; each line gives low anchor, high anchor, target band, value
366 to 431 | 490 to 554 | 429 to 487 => -0.113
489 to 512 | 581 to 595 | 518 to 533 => 0.053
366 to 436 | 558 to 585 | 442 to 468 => -0.111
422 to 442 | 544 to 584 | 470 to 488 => 0.121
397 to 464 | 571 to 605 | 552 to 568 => -0.054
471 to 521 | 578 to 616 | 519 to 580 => -0.108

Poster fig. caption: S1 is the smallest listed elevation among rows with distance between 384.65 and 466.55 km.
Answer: 66.58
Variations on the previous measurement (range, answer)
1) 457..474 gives 64.03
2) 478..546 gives 47.96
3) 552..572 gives 50.96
